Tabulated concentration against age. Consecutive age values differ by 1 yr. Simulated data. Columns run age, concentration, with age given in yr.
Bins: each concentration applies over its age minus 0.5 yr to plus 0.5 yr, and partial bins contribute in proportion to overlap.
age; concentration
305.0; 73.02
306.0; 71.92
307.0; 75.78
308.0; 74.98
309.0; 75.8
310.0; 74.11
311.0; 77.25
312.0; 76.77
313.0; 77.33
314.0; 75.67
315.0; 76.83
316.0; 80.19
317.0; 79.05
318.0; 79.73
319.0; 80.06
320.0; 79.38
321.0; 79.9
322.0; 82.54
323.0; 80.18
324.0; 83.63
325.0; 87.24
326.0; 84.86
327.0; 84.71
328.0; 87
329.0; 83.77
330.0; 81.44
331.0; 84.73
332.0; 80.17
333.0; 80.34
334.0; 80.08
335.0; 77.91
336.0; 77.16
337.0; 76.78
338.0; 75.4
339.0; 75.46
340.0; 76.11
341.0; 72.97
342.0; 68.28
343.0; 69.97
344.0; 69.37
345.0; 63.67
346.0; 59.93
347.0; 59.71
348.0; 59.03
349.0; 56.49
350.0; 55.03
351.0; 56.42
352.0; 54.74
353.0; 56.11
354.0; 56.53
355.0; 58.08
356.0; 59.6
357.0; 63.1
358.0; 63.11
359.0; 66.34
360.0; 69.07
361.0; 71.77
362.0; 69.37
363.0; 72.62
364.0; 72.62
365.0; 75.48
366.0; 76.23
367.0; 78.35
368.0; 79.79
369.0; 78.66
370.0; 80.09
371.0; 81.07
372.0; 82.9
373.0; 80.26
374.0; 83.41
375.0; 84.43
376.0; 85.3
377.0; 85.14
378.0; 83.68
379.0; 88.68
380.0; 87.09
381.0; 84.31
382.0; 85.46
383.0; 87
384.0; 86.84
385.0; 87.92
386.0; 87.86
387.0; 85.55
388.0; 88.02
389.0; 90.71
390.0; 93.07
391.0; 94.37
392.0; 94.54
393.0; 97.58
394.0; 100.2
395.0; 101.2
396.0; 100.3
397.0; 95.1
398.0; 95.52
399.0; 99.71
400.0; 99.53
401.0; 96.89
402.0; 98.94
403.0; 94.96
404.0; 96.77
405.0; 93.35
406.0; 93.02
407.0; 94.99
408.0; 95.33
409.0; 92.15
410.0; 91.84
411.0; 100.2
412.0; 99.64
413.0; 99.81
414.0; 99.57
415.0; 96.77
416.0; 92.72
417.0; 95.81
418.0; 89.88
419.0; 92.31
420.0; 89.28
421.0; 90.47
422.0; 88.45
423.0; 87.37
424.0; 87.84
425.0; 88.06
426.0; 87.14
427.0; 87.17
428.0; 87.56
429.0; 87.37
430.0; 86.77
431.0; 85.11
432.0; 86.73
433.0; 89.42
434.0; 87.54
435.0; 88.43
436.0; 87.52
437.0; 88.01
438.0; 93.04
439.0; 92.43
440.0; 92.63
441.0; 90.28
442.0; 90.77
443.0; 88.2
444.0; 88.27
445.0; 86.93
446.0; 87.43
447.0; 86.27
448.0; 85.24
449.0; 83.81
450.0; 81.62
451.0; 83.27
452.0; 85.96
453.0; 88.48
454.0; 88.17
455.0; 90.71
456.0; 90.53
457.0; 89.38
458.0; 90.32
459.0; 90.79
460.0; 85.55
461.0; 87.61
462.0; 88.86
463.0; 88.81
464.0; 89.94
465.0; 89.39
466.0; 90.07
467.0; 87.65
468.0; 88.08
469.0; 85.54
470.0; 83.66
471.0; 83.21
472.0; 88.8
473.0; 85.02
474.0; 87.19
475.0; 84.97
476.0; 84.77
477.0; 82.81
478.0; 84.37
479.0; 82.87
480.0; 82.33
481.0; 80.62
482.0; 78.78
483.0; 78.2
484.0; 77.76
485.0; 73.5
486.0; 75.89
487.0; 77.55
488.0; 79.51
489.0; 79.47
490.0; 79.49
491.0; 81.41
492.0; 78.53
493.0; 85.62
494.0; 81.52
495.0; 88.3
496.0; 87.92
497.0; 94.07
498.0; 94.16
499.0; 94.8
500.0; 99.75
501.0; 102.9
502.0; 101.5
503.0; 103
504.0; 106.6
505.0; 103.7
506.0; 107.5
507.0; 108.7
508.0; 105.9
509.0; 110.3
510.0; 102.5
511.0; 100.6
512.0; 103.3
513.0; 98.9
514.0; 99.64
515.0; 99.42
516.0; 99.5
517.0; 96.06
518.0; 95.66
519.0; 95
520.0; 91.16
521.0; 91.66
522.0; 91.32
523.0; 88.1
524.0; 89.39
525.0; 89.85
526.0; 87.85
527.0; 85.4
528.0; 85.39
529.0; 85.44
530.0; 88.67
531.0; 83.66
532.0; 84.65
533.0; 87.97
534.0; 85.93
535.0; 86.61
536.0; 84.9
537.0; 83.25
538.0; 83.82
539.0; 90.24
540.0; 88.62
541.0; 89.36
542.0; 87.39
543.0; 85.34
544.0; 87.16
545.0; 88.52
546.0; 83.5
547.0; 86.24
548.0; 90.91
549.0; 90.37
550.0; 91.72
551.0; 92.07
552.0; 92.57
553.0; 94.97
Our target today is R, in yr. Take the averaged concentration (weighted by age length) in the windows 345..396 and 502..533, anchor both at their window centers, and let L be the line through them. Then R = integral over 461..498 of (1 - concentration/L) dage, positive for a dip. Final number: 2.9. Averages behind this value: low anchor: 77.2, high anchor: 95.9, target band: 84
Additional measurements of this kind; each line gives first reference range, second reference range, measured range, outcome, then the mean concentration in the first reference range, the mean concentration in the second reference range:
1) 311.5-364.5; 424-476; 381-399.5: -3.00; 72.6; 87.7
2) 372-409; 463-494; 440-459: -0.44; 91.5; 83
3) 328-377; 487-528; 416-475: -2.05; 71.9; 94.2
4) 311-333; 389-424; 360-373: 1.78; 81.1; 95.2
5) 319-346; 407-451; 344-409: 2.43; 78.3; 90.1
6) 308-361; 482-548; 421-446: -1.79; 72.9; 90.5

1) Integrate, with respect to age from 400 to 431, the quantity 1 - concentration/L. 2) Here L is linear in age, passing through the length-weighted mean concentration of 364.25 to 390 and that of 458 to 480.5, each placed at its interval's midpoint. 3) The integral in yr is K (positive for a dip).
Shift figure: -2.8 yr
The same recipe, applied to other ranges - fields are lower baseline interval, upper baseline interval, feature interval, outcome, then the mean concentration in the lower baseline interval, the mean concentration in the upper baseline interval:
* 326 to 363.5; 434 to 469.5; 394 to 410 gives -3.4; 69.7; 88.3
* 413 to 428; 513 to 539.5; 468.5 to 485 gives 1.4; 91.1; 89.8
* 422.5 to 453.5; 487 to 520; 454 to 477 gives 0.8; 87.6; 95.4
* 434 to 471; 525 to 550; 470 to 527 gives -2.1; 88.1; 86.9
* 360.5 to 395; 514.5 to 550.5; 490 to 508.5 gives -1.6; 84.4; 88.9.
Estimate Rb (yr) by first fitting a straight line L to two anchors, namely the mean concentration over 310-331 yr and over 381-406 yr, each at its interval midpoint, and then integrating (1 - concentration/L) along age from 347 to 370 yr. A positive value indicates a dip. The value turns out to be 5.67 yr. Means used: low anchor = 80.8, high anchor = 93.6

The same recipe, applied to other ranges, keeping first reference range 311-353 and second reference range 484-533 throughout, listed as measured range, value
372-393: -2.01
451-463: -0.20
